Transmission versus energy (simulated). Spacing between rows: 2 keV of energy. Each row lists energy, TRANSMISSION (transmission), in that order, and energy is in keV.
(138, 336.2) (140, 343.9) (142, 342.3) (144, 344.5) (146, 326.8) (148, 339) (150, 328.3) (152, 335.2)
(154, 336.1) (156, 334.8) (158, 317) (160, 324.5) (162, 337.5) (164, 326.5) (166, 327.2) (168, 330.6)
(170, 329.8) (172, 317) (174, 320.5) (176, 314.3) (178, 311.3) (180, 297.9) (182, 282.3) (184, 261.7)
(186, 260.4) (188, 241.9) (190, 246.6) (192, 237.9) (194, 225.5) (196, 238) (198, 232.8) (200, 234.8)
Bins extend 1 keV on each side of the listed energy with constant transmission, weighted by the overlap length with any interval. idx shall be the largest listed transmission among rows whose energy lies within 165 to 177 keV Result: 330.6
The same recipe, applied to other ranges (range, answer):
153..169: 337.5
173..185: 320.5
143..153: 344.5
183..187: 261.7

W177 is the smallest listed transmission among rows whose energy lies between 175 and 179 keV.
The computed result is 311.3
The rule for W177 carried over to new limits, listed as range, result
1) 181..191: 241.9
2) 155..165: 317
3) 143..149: 326.8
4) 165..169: 327.2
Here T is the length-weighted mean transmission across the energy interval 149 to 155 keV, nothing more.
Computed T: 333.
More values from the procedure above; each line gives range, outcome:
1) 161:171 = 330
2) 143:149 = 337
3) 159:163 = 331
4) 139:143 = 343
